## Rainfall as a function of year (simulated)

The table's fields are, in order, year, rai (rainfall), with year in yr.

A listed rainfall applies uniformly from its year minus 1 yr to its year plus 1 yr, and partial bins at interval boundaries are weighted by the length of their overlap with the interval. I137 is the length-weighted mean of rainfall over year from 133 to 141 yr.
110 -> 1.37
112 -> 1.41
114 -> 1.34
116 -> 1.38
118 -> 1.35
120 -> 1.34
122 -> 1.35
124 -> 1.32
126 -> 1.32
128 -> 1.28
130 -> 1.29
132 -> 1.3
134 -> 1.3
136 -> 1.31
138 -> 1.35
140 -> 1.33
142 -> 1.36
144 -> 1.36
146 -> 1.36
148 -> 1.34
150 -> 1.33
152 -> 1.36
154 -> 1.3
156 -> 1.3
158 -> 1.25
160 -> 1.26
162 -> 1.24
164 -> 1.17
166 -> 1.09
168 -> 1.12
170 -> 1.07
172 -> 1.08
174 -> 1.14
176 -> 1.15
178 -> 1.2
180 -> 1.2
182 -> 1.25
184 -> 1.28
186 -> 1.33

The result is 1.32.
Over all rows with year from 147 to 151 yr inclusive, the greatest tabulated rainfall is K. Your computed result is 1.34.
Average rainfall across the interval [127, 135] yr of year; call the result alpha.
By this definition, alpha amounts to 1.29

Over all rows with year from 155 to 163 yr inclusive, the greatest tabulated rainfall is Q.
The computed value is 1.3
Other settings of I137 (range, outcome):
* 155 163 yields 1.26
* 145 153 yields 1.35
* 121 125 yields 1.33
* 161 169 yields 1.16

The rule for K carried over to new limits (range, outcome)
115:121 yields 1.38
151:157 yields 1.36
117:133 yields 1.35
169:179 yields 1.2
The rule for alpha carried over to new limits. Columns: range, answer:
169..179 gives 1.13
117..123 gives 1.35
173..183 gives 1.19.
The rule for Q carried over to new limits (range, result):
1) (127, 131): 1.29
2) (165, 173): 1.12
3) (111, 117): 1.41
